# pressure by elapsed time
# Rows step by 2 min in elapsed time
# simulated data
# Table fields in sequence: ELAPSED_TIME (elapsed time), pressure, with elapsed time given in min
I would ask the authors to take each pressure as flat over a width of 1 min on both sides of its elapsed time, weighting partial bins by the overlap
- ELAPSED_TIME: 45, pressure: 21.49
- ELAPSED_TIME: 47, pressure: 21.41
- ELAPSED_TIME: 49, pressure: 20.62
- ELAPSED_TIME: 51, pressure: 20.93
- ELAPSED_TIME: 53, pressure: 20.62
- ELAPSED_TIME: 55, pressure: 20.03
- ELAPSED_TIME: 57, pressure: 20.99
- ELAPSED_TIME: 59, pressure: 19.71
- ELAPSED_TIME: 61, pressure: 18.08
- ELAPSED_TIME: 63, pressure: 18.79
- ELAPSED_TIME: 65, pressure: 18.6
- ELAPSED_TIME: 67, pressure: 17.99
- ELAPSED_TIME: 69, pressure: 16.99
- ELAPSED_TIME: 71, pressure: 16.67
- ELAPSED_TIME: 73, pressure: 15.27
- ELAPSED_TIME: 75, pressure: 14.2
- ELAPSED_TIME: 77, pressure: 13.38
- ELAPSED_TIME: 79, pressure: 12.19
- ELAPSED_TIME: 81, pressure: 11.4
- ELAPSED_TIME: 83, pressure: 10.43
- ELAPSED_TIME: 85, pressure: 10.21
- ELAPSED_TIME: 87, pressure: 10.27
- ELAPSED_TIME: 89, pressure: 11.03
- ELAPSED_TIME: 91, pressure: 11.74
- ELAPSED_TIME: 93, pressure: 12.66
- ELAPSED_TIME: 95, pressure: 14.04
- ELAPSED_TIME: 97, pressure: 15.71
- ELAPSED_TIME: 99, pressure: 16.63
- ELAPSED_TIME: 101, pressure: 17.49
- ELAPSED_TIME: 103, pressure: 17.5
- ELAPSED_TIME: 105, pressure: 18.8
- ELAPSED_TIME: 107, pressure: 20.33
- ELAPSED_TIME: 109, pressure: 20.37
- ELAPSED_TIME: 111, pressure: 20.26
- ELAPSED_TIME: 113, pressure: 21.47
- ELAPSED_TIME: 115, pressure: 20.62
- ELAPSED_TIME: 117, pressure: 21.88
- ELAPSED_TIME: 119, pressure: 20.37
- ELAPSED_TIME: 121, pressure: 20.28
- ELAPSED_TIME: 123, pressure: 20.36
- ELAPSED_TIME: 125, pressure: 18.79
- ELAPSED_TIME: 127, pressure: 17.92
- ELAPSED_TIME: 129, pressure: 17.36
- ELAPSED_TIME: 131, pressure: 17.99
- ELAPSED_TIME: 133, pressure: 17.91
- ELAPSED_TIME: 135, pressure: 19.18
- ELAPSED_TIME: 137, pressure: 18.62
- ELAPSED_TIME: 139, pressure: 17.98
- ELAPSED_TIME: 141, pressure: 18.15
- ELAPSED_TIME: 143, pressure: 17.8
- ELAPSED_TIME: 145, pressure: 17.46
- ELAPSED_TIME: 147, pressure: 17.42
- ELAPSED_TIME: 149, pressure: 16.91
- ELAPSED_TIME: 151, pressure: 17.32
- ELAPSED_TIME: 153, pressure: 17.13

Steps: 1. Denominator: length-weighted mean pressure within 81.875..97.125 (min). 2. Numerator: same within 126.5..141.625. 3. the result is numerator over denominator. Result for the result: 1.54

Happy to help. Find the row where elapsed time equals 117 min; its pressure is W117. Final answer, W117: 21.88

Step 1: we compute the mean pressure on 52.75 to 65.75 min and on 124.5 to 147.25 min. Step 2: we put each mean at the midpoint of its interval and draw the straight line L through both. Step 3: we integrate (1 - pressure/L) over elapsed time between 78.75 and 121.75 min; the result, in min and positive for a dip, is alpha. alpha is 5.7 min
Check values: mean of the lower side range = 19.5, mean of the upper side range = 18.1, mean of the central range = 16.2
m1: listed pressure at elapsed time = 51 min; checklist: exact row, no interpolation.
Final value 20.93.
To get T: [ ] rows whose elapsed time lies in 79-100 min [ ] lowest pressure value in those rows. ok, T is 10.21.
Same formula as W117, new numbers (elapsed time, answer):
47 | 21.41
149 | 16.91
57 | 20.99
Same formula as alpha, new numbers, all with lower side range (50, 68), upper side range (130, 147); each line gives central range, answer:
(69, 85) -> 4.85 min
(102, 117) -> -1.15 min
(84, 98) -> 4.95 min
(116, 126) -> -1.05 min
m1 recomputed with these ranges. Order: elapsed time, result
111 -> 20.26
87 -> 10.27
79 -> 12.19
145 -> 17.46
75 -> 14.2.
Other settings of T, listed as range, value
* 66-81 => 11.4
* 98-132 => 16.63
